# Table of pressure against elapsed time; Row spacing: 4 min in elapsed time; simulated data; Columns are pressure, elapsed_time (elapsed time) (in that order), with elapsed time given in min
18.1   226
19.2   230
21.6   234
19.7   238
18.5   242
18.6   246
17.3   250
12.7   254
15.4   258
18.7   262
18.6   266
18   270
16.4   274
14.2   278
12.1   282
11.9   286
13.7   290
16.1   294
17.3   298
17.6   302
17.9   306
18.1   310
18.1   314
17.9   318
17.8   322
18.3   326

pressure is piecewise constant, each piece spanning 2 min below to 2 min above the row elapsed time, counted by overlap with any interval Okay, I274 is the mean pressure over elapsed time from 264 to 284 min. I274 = 15.9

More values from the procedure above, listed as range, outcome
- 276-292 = 13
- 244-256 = 16.2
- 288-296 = 14.9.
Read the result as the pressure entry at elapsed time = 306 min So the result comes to 17.9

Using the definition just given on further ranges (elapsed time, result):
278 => 14.2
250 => 17.3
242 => 18.5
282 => 12.1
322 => 17.8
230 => 19.2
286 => 11.9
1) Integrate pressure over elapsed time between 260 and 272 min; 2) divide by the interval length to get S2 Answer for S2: 18.4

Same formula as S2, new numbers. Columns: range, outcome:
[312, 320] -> 18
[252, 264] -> 15.6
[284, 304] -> 15.3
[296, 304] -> 17.5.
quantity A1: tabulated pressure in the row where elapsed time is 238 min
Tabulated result 19.7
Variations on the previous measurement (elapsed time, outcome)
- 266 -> 18.6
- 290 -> 13.7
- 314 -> 18.1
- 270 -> 18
